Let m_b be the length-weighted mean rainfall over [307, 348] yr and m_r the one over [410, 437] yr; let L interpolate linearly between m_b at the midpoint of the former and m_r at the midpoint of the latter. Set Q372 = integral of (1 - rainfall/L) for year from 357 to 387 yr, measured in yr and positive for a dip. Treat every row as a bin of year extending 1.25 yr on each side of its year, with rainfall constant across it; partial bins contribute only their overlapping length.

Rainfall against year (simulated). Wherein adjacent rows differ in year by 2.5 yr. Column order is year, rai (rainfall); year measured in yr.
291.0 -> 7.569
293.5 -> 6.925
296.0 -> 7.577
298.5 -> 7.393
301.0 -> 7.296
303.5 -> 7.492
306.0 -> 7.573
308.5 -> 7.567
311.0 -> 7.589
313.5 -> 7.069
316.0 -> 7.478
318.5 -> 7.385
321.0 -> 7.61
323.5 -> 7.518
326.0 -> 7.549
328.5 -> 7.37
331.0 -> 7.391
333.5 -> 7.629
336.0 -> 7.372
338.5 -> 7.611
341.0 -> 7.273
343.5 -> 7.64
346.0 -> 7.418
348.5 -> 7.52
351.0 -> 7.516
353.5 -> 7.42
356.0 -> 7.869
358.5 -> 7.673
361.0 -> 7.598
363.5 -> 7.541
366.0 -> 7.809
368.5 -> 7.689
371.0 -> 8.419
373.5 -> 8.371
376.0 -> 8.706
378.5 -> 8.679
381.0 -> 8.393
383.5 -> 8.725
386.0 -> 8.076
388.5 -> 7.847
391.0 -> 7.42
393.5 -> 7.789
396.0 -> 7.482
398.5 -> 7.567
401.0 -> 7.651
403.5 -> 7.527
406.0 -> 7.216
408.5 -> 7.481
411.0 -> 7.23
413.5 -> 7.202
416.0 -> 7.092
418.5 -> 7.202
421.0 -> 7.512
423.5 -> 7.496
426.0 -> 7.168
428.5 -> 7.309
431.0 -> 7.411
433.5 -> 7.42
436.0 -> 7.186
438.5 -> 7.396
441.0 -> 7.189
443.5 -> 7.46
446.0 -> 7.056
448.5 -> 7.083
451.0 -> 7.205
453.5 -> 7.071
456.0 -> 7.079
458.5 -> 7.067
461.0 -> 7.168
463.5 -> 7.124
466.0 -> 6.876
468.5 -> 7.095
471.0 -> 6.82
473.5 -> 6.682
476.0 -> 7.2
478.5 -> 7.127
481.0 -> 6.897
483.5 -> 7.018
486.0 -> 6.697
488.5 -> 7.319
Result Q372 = -3.0 yr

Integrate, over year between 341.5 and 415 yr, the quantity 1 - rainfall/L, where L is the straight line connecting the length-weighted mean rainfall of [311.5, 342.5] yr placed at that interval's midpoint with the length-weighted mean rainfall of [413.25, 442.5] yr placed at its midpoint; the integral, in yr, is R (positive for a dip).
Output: -3.9 yr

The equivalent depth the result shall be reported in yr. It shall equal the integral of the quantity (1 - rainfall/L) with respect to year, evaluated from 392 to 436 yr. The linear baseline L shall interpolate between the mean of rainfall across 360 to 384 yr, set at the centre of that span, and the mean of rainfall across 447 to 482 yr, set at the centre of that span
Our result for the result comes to 1.5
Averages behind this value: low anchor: 8.18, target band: 7.39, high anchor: 7.04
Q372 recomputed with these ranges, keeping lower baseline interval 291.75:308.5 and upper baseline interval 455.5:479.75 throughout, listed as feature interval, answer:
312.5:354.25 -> -0.8 yr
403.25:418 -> -0.3 yr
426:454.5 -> -0.7 yr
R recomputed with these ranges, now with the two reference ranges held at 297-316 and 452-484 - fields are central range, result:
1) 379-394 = -1.8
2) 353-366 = -0.6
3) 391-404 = -0.7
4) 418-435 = -0.6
